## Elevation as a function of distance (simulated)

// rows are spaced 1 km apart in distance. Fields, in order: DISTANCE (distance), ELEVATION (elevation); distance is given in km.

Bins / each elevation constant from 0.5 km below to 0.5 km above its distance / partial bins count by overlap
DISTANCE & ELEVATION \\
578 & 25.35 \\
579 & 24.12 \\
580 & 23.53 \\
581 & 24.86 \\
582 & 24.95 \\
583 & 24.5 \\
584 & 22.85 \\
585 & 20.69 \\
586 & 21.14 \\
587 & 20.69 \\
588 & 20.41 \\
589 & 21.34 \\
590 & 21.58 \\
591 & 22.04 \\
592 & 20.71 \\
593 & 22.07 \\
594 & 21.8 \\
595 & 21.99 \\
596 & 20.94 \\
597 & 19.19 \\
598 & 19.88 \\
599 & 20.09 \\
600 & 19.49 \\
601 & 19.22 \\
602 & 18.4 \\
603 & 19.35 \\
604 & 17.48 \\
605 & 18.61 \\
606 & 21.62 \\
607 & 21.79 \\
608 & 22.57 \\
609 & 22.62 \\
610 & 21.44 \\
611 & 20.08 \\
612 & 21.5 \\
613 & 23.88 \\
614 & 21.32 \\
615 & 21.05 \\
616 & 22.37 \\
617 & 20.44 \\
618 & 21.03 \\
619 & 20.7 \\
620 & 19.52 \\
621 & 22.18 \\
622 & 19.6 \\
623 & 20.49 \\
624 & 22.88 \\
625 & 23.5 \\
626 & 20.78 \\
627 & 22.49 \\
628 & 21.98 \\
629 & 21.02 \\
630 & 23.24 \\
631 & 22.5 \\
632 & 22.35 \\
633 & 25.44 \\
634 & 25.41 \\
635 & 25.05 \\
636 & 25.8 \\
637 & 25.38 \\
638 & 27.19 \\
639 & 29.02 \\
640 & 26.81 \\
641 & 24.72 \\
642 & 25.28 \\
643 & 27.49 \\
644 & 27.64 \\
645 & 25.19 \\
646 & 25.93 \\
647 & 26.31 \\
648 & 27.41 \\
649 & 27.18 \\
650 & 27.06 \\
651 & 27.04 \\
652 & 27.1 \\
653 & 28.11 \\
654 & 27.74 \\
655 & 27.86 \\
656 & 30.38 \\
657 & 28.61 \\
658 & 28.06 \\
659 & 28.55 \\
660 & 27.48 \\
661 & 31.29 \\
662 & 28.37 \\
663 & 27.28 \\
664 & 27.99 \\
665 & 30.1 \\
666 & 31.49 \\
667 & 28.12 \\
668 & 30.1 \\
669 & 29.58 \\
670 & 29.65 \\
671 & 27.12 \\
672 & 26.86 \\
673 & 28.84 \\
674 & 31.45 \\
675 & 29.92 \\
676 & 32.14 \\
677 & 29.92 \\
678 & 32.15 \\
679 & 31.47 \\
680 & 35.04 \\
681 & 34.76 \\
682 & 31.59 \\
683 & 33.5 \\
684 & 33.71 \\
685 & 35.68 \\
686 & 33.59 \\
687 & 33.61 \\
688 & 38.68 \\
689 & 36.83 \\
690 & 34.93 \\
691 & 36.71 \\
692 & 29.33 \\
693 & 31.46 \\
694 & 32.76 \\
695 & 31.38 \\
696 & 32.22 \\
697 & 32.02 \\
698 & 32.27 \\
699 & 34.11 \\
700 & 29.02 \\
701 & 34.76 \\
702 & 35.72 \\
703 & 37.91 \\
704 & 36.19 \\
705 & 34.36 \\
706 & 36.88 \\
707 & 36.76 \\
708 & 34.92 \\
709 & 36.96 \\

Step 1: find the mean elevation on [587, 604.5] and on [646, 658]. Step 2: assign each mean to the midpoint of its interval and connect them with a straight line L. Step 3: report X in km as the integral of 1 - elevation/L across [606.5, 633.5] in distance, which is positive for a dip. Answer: 1.9 km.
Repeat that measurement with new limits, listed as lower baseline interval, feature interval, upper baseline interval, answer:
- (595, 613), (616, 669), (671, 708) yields 1.1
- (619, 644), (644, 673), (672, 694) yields 0.4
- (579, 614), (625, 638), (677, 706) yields 1.2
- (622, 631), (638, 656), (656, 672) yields -0.9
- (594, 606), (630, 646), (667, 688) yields 0.0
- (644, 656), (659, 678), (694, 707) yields 0.2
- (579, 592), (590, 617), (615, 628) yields 1.3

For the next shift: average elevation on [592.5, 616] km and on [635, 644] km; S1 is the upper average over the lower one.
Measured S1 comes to 1.27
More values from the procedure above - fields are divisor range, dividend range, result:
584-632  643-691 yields 1.43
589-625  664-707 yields 1.56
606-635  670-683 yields 1.41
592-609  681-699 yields 1.65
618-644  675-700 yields 1.40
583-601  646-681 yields 1.38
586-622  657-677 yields 1.40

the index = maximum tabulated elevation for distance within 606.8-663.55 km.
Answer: 31.29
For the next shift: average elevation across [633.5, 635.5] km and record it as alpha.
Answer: 25.2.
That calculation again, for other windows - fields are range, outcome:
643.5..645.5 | 26.4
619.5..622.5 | 20.4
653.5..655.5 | 27.8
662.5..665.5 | 28.5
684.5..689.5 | 35.7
